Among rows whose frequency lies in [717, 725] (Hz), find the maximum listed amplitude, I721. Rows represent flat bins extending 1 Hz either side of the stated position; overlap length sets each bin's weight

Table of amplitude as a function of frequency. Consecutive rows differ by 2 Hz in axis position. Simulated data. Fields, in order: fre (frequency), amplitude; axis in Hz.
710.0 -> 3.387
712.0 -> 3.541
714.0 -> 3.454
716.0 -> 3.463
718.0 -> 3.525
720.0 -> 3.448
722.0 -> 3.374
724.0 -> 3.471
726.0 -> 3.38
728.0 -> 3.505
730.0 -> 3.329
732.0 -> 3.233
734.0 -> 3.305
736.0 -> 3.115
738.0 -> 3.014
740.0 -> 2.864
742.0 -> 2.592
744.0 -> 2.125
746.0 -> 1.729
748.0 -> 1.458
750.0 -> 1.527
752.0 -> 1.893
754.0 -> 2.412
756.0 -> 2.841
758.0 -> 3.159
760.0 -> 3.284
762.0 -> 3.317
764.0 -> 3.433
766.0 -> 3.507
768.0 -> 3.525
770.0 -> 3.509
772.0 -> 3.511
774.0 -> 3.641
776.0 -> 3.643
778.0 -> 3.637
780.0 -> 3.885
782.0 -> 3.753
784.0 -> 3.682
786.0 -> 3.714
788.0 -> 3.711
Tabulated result 3.525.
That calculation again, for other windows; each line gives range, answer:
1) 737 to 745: 3.014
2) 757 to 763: 3.317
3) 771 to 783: 3.885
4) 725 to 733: 3.505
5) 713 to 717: 3.463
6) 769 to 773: 3.511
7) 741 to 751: 2.592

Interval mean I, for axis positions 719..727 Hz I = 3.42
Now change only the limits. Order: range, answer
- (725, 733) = 3.36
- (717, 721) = 3.49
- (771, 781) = 3.66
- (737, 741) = 2.94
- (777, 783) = 3.76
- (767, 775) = 3.55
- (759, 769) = 3.41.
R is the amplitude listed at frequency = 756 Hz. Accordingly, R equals 2.841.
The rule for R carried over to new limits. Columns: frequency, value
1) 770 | 3.509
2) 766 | 3.507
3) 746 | 1.729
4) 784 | 3.682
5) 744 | 2.125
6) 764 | 3.433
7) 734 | 3.305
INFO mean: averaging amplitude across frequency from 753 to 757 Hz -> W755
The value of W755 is 2.63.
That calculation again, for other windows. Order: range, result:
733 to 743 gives 2.98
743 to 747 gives 1.93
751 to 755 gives 2.15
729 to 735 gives 3.29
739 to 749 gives 2.15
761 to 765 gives 3.38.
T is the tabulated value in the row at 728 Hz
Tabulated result 3.505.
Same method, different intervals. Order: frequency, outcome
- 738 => 3.014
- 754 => 2.412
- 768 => 3.525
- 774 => 3.641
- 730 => 3.329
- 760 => 3.284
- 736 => 3.115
